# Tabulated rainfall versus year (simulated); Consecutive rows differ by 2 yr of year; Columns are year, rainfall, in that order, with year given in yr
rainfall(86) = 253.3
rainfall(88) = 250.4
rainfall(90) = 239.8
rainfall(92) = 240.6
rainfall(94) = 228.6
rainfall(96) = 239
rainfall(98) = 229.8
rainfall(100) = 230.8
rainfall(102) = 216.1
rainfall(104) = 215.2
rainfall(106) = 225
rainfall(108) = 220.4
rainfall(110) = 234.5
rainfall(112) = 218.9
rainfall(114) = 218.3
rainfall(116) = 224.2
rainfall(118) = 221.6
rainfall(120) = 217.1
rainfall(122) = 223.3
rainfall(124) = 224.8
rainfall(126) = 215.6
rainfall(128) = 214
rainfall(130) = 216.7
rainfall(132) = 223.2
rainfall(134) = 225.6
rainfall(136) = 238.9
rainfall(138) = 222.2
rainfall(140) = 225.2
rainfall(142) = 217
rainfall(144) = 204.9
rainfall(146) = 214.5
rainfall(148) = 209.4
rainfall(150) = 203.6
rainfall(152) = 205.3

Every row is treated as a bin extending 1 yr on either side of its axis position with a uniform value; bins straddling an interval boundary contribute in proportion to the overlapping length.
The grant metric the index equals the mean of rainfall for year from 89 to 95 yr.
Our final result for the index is 236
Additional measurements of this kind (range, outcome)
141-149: 211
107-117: 223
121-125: 224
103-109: 220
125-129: 215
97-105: 223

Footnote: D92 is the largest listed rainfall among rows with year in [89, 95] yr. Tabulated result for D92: 240.6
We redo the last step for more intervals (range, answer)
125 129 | 215.6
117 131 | 224.8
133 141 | 238.9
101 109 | 225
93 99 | 239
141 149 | 217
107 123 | 234.5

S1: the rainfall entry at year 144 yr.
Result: 204.9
